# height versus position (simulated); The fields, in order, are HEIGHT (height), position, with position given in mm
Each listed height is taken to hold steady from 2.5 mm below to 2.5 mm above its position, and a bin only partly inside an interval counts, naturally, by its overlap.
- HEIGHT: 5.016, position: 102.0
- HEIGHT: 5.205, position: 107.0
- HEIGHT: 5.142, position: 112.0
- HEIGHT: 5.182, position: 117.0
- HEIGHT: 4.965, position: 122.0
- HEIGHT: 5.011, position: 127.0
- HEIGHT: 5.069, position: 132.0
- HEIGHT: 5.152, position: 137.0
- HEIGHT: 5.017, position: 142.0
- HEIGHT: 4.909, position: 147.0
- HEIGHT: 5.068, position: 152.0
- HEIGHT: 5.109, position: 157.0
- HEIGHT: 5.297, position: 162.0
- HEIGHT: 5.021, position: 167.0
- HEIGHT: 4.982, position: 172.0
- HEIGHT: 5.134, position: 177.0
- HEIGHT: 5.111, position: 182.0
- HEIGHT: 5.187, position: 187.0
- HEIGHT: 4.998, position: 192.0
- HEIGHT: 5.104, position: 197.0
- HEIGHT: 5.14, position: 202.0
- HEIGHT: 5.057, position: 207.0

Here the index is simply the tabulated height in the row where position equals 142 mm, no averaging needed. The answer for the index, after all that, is 5.017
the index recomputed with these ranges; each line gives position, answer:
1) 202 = 5.14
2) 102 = 5.016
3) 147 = 4.909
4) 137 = 5.152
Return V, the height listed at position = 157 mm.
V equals 5.109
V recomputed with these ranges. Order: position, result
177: 5.134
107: 5.205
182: 5.111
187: 5.187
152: 5.068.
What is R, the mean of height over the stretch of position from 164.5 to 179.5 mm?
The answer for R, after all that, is 5.05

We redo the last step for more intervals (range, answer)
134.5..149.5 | 5.03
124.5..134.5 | 5.04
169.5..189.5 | 5.1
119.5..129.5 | 4.99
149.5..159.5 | 5.09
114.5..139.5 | 5.08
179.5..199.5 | 5.1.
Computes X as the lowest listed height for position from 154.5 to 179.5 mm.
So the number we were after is 4.982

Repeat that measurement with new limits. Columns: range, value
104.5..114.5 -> 5.142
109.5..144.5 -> 4.965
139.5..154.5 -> 4.909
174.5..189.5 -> 5.111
